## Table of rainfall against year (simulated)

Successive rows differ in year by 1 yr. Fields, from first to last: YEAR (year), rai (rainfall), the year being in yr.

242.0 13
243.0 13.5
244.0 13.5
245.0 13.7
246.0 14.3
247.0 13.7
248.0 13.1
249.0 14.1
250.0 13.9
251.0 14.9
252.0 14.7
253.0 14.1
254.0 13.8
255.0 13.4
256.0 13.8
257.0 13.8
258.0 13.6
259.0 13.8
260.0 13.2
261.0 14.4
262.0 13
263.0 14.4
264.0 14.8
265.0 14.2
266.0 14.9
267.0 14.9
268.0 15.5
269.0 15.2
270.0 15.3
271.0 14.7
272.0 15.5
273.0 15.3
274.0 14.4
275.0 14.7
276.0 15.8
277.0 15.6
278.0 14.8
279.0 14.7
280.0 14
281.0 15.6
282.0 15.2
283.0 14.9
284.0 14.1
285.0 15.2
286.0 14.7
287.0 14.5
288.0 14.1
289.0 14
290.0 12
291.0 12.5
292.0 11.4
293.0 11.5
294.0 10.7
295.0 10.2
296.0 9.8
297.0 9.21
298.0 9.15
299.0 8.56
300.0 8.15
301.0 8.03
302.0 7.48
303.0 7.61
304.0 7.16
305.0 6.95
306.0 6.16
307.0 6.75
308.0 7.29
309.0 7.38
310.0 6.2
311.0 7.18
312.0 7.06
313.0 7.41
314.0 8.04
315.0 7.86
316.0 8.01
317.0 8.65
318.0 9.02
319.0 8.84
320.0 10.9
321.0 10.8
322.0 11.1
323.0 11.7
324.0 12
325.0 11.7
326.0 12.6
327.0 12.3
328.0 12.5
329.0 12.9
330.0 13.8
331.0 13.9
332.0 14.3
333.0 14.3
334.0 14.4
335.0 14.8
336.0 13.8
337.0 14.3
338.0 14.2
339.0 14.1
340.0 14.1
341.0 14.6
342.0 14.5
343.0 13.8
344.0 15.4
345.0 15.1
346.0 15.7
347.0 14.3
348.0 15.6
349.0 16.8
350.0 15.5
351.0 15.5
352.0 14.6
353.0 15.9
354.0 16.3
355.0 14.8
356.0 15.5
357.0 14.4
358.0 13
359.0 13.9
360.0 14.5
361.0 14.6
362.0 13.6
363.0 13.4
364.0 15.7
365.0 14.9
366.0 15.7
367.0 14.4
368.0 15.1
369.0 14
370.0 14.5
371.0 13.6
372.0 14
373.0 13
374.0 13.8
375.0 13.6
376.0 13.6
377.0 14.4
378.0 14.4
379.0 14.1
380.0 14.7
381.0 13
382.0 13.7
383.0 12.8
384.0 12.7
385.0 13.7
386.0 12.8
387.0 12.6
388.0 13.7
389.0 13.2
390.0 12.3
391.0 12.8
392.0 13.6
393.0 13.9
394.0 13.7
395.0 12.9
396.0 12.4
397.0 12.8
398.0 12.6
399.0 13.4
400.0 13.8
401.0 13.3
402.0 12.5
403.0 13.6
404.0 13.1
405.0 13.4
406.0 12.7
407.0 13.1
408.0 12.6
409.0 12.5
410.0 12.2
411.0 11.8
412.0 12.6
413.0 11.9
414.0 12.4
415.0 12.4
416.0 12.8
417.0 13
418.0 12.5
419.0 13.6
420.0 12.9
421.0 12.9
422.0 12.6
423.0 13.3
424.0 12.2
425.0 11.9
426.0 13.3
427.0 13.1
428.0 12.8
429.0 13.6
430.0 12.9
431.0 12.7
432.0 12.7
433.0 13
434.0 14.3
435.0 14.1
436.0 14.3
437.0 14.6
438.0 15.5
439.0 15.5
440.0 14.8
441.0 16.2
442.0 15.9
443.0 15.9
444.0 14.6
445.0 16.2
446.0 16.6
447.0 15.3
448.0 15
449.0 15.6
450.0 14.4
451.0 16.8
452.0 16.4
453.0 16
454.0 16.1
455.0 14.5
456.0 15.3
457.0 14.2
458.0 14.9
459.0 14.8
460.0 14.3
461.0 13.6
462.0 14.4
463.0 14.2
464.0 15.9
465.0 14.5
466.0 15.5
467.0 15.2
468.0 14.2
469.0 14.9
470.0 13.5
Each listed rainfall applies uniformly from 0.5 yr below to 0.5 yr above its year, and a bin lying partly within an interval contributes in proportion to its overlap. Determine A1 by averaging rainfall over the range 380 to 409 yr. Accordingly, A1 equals 13.1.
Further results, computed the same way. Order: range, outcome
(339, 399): 14.1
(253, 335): 12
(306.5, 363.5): 12.6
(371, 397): 13.4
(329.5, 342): 14.2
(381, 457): 13.7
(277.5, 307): 11.4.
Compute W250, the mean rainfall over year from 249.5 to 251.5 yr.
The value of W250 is 14.4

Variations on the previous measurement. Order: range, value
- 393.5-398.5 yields 12.9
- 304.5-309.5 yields 6.91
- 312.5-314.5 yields 7.72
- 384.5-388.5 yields 13.2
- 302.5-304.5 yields 7.38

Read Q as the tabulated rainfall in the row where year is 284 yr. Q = 14.1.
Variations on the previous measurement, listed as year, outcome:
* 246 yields 14.3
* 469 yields 14.9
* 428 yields 12.8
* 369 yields 14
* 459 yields 14.8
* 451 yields 16.8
